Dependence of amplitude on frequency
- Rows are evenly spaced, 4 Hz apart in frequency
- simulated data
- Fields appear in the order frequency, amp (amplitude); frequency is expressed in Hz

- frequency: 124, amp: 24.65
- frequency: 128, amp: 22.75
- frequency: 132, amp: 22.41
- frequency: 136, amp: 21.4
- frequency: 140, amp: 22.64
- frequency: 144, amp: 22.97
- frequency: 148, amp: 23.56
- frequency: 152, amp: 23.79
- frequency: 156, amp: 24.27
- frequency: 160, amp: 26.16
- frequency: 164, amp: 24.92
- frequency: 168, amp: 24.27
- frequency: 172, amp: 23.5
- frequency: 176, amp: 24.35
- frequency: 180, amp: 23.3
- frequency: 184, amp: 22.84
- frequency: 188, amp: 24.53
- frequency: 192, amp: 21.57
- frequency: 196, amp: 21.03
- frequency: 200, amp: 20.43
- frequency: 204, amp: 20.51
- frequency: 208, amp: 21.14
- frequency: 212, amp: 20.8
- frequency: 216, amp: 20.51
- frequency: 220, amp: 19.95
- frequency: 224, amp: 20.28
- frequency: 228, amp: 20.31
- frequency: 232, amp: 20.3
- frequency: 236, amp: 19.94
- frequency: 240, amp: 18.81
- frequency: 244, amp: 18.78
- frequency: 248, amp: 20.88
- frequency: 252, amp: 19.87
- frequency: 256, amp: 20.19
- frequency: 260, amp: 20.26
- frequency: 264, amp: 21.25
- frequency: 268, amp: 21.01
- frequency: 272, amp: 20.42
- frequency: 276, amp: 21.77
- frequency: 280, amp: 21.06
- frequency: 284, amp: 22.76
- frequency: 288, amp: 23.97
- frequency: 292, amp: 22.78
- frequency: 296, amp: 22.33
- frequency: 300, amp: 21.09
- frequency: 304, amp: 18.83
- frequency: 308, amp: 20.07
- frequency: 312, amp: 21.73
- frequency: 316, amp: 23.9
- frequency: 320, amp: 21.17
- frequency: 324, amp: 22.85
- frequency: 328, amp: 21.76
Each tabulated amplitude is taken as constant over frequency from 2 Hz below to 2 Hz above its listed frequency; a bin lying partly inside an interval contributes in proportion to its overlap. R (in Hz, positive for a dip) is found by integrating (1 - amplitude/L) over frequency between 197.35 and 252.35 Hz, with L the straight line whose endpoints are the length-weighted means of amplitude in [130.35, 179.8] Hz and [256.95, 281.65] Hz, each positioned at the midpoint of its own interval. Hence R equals 4.5 Hz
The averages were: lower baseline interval 23.7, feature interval 20.2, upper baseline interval 20.9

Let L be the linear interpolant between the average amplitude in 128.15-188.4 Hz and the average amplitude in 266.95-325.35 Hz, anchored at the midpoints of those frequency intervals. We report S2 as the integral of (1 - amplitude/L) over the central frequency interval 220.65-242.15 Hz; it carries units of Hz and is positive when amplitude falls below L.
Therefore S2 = 2.6 Hz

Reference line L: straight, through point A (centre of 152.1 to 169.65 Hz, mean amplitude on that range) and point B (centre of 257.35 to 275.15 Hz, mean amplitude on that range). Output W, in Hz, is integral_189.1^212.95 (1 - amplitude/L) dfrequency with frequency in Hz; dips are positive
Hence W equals 2.3 Hz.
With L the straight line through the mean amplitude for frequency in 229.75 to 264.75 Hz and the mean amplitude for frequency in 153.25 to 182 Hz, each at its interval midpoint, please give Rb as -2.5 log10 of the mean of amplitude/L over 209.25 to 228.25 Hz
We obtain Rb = 0.06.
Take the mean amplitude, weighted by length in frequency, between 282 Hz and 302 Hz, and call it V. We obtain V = 22.6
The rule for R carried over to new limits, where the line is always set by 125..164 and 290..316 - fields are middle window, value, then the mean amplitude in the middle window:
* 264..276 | 0.4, 21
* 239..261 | 2.2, 19.8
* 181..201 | 0.5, 22.2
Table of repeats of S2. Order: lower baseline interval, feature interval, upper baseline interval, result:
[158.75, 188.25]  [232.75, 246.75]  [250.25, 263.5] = 1.1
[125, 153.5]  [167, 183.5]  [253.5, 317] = -0.9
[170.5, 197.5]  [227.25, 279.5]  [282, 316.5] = 4.7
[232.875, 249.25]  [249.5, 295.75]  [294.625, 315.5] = -2.6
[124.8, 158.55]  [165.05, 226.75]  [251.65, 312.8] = 1.2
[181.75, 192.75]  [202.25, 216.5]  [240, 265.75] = 0.9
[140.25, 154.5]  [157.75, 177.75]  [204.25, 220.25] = -1.9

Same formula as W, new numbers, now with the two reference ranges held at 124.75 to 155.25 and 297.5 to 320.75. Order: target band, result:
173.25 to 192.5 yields -0.84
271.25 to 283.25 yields 0.09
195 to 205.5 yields 0.79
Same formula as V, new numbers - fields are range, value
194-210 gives 20.8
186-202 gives 21.9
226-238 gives 20.2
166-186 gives 23.7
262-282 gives 21.1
